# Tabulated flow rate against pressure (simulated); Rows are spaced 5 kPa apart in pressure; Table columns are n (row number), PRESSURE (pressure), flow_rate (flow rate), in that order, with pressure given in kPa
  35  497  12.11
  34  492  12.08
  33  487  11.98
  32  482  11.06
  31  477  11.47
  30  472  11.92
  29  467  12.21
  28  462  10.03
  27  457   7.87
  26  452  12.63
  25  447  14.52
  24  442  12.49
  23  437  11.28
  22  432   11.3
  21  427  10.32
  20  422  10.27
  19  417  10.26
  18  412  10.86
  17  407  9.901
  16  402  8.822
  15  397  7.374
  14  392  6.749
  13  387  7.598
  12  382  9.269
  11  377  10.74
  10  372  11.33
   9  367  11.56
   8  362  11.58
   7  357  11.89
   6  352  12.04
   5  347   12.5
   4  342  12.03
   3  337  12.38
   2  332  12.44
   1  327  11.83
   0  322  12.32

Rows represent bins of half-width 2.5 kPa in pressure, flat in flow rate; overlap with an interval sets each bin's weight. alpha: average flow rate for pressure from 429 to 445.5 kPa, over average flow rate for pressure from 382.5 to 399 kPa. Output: 1.58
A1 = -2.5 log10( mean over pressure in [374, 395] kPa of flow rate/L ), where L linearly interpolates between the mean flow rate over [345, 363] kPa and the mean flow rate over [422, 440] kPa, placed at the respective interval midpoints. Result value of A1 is 0.32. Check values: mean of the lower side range 12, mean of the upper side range 10.9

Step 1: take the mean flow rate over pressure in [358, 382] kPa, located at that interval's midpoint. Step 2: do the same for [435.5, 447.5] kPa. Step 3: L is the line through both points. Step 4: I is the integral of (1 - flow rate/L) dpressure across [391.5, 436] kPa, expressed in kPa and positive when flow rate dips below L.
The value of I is 8.6 kPa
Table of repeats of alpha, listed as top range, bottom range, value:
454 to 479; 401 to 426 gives 1.06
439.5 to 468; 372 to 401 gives 1.34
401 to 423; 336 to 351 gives 0.82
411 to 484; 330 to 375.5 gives 0.94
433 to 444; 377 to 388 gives 1.30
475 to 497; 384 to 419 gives 1.33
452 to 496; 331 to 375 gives 0.94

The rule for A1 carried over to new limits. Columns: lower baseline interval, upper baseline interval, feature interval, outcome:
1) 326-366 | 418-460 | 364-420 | 0.22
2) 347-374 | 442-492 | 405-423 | 0.13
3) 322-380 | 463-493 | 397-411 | 0.27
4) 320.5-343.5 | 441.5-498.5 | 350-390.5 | 0.14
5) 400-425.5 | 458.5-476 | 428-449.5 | -0.16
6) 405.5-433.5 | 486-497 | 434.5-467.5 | -0.04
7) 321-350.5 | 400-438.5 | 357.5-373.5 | 0.00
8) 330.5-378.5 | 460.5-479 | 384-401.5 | 0.49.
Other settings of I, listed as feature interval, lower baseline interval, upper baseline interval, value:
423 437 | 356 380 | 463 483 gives 0.80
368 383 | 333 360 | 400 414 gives 0.54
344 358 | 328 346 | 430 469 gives 0.01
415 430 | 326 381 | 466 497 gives 1.87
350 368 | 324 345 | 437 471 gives 0.43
